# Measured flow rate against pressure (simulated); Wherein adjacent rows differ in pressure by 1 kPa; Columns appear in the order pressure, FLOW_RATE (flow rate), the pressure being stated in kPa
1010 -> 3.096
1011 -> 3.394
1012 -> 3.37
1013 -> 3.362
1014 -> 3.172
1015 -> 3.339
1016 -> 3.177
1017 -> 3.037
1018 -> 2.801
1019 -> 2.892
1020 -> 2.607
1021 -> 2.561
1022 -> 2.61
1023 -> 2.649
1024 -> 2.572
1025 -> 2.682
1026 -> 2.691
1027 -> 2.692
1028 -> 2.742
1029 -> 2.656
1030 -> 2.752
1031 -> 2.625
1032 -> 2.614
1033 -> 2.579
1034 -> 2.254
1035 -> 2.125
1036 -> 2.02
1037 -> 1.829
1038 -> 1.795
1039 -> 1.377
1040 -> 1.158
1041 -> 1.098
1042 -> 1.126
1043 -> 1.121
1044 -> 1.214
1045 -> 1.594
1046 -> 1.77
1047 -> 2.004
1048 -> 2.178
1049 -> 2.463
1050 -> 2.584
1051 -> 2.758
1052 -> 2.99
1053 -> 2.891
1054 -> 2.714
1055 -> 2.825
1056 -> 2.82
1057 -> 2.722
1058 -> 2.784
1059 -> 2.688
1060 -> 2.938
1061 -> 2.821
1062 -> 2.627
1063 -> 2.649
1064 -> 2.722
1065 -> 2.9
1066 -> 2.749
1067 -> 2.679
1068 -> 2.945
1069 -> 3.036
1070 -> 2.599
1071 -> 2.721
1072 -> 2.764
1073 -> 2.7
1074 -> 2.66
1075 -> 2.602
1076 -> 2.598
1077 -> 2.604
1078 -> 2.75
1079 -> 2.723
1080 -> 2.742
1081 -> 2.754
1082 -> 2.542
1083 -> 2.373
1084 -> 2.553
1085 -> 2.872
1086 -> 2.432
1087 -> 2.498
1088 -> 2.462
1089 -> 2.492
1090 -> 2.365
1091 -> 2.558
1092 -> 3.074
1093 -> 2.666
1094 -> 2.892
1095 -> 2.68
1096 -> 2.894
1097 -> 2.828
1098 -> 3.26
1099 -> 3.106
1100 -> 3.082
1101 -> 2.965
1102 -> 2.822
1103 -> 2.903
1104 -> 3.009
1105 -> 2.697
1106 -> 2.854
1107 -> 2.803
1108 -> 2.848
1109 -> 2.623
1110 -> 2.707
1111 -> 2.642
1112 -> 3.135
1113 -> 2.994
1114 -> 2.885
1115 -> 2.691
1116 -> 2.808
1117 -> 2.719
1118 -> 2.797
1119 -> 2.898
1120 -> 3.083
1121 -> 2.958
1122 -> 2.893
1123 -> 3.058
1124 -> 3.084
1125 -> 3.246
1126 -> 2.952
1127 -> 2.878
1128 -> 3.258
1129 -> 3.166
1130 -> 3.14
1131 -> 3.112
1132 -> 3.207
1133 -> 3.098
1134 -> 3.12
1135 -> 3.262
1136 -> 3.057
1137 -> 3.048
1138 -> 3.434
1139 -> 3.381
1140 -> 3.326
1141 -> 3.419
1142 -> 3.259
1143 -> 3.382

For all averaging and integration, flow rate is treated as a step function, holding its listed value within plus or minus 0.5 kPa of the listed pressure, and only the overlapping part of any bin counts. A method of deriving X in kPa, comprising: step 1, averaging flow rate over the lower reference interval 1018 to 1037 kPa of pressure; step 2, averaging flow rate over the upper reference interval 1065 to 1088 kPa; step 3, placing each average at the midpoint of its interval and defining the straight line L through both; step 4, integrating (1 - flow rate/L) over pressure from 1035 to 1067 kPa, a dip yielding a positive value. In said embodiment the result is 4.40 kPa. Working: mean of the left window 2.56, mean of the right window 2.68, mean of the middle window 2.26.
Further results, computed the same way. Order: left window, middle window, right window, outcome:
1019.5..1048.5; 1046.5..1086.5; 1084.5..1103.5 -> -3.4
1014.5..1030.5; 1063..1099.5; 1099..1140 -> 2.4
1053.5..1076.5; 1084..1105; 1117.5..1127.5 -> 0.6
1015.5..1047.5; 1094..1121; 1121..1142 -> 0.5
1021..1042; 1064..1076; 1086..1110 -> -0.9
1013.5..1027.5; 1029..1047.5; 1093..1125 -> 6.4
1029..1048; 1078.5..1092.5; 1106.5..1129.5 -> -0.7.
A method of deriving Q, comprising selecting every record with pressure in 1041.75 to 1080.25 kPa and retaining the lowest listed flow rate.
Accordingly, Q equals 1.121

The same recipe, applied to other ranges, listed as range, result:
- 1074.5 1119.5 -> 2.365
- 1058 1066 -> 2.627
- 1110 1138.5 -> 2.642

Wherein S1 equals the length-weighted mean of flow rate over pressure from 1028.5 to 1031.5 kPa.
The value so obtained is 2.68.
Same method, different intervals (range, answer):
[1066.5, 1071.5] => 2.8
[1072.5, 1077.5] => 2.63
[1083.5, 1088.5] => 2.56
